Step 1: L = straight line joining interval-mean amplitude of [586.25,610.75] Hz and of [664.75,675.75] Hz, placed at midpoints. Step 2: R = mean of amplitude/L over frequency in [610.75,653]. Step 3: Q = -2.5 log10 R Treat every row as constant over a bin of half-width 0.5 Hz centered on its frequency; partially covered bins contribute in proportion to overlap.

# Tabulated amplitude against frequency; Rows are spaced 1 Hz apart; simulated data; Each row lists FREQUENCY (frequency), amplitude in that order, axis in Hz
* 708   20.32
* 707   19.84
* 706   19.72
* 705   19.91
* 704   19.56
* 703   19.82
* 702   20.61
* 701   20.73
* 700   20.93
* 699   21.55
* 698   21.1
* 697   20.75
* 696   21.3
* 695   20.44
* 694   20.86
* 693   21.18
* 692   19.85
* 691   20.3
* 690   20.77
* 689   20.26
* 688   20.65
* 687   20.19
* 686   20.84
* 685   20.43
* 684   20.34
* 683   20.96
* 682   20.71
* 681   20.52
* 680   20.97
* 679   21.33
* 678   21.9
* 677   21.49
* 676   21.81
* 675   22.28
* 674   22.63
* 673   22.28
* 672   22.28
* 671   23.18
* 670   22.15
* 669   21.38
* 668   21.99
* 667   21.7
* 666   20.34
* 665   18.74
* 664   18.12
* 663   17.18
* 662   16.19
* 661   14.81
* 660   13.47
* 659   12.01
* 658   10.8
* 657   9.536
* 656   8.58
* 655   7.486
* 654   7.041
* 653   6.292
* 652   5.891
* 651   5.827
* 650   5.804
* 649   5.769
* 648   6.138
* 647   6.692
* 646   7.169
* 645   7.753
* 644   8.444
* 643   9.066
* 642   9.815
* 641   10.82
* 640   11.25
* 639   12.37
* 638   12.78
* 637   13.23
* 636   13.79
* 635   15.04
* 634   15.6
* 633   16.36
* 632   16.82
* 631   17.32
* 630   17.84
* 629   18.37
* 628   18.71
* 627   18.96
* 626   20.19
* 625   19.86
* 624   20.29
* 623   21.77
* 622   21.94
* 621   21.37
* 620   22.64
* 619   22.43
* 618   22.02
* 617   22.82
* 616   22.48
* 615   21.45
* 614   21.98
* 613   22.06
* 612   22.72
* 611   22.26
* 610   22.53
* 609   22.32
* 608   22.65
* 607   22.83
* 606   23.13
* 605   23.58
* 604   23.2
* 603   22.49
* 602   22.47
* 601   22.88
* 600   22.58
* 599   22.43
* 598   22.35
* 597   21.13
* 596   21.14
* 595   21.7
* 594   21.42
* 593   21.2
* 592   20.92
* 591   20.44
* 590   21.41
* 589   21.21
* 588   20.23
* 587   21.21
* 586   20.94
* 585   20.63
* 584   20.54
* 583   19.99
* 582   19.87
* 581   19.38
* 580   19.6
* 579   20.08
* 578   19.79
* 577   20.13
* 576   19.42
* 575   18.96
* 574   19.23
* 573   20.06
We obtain 0.378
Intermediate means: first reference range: 22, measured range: 15.5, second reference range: 21.8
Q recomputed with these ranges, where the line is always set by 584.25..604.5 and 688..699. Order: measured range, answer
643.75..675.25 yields 0.46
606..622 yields -0.04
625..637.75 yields 0.25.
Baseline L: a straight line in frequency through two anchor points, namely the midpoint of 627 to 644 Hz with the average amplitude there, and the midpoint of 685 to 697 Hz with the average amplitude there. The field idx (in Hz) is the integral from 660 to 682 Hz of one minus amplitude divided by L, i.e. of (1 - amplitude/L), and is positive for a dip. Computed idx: -2.5 Hz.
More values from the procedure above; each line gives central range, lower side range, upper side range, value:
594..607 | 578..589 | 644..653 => -4.5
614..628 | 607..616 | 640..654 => -2.4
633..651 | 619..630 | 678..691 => 9.1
